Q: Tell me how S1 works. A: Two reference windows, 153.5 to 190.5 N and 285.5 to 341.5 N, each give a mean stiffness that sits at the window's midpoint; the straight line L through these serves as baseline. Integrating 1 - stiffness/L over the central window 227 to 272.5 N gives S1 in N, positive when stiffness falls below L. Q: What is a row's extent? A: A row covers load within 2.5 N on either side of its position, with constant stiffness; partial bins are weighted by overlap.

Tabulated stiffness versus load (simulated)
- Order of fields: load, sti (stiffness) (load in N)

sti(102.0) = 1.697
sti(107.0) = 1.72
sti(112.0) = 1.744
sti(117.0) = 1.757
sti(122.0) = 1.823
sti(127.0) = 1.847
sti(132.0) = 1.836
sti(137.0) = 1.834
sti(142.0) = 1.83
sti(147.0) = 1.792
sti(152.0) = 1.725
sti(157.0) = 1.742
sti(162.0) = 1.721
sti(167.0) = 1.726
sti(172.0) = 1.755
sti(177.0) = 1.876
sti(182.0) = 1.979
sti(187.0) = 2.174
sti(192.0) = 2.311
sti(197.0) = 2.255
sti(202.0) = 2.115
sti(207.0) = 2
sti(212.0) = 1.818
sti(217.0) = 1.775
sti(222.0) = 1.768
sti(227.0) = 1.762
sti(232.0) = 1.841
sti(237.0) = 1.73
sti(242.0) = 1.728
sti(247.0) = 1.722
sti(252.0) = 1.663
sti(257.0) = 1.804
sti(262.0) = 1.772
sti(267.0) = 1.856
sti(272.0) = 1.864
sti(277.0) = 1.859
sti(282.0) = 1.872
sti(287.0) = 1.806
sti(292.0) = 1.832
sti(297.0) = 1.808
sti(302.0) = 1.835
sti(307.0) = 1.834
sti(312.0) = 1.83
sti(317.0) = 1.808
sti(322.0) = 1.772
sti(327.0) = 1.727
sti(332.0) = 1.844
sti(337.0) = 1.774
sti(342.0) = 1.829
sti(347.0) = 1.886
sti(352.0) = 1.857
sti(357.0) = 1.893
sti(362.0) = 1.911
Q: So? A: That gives 1.5 N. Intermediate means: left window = 1.86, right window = 1.81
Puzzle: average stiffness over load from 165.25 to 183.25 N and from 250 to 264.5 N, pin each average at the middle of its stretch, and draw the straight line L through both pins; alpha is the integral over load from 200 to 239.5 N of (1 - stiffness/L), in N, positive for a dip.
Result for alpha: -1.4 N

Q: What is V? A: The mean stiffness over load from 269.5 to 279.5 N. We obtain 1.86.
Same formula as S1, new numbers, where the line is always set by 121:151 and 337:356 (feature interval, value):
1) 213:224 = 0.3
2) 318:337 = 0.7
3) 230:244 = 0.5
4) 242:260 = 1.0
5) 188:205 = -3.6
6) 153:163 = 0.5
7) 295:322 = 0.4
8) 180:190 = -1.4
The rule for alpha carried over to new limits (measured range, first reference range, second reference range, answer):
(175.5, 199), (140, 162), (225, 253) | -4.95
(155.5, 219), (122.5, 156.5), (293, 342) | -4.91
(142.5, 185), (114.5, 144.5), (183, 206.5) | 4.51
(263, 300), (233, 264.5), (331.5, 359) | -1.30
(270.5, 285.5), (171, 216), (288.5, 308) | 0.04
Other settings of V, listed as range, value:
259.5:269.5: 1.81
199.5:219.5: 1.93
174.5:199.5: 2.12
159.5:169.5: 1.72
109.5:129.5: 1.79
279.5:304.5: 1.83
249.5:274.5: 1.79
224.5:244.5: 1.77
